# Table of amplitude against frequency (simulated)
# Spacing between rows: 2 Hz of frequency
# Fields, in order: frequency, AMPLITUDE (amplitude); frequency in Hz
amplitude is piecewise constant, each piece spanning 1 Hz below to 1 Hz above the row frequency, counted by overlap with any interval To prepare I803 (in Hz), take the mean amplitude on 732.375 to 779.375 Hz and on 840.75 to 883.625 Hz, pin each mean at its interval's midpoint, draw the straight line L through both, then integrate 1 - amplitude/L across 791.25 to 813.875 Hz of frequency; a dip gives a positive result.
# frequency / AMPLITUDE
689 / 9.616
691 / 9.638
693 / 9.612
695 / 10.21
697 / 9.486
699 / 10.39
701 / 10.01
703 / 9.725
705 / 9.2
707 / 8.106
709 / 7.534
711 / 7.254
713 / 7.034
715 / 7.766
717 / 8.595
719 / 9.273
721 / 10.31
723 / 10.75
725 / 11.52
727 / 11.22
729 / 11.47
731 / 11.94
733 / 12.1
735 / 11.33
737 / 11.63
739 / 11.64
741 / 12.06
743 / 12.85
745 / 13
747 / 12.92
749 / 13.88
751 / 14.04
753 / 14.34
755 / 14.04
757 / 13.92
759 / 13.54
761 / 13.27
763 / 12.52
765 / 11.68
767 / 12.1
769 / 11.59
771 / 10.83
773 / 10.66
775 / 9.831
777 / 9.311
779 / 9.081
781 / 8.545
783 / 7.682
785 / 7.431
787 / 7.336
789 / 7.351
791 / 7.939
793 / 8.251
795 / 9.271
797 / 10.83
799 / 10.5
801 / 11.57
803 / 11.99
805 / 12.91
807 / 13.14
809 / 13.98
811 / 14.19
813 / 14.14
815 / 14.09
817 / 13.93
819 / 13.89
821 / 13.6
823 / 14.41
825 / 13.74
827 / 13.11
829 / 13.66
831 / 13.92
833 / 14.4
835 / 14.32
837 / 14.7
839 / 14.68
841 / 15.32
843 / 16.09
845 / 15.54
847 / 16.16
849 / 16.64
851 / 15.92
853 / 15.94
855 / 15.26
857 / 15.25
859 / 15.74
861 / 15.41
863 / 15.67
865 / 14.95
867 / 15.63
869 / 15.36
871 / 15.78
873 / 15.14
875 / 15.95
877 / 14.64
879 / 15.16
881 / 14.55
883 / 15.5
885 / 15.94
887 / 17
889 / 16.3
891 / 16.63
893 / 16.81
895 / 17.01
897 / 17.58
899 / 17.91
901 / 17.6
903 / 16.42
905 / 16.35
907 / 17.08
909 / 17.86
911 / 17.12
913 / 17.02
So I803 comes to 3.2 Hz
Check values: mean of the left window 12.2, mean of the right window 15.5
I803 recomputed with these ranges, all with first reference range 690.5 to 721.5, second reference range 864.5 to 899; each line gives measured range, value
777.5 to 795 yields 5.9 Hz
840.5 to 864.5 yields -1.6 Hz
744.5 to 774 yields -4.7 Hz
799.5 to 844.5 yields -1.0 Hz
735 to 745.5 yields -1.8 Hz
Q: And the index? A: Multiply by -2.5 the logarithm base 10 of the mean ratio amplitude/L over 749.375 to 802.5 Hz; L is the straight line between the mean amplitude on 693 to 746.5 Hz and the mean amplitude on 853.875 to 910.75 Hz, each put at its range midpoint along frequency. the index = 0.14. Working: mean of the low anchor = 10.3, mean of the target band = 10.7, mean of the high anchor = 16.1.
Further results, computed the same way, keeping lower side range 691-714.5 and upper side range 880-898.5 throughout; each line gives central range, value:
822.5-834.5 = 0.01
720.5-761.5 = -0.19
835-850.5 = -0.07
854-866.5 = -0.01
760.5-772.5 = -0.04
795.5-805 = 0.14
